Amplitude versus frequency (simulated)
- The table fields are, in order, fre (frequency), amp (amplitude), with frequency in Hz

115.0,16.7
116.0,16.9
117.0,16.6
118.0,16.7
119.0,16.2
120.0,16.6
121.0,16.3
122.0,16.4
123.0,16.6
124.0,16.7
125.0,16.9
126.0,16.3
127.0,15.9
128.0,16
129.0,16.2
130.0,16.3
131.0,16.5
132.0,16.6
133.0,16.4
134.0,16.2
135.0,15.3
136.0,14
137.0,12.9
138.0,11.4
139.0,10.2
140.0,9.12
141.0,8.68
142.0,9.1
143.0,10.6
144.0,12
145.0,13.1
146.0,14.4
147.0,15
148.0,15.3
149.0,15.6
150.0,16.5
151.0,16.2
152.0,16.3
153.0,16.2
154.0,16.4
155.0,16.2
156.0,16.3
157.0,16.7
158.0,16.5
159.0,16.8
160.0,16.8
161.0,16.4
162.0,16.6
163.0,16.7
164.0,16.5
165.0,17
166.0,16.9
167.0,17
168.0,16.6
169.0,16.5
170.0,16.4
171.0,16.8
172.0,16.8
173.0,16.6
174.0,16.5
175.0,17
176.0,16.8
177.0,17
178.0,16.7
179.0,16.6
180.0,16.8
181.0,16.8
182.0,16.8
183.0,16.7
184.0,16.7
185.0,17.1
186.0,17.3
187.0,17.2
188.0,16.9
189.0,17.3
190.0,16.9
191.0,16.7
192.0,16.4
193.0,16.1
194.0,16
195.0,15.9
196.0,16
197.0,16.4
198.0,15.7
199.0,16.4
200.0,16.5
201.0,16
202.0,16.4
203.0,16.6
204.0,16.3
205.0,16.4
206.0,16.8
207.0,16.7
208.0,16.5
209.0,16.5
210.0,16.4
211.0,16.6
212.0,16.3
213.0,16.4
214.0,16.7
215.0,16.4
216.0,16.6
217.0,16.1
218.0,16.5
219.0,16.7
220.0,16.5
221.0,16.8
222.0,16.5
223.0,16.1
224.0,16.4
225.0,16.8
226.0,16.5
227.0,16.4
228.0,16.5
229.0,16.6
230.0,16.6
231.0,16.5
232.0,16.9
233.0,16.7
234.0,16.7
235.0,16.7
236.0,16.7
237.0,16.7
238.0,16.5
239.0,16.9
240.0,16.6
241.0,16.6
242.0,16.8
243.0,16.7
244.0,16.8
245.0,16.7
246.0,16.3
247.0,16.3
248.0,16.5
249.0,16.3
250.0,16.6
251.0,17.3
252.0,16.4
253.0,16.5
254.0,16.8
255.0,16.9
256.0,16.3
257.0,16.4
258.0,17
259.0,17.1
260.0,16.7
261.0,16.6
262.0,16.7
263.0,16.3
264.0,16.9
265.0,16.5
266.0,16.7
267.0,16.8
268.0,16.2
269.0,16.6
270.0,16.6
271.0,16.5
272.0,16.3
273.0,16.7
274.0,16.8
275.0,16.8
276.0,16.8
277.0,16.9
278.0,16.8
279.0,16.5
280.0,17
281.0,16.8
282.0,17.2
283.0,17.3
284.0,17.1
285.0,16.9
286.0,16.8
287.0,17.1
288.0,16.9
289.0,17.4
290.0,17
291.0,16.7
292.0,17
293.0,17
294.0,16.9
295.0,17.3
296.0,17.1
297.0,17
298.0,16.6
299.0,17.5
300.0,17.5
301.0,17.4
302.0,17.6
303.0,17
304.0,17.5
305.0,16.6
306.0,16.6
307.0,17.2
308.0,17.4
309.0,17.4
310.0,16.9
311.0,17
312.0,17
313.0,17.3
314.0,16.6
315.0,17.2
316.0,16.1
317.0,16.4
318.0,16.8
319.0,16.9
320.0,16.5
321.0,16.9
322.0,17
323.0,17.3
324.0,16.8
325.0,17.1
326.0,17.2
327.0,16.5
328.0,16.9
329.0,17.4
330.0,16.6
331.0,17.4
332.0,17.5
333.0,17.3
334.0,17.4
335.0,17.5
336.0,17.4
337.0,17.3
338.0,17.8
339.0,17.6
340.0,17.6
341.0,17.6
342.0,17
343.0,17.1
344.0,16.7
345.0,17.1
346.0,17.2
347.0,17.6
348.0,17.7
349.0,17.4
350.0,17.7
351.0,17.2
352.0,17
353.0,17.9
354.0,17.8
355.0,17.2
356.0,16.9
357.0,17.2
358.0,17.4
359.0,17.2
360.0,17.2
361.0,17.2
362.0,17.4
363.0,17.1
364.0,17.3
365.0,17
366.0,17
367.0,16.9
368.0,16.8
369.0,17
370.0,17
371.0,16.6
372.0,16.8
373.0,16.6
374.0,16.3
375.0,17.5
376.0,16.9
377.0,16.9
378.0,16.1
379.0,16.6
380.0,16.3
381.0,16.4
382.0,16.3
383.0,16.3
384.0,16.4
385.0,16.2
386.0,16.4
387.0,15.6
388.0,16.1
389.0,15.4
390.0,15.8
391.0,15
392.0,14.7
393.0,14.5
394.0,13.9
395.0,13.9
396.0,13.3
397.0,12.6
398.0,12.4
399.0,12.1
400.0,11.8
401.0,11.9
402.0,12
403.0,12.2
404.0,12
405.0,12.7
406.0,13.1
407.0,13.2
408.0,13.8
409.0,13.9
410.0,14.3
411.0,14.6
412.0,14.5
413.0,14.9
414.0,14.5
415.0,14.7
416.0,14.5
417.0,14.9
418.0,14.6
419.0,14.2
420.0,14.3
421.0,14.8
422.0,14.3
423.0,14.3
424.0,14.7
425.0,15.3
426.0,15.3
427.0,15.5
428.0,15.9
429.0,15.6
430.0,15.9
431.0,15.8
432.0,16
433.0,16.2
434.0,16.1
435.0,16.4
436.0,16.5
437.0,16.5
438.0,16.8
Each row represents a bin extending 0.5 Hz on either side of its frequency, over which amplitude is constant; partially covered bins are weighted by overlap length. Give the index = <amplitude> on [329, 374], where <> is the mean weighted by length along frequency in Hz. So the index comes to 17.2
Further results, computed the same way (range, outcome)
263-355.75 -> 17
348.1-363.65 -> 17.3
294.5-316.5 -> 17.1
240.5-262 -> 16.6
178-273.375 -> 16.6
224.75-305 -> 16.8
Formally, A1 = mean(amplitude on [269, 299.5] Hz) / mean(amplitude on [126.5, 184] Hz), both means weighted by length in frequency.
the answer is 1.1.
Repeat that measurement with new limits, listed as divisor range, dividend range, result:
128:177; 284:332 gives 1.11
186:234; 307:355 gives 1.04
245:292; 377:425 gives 0.86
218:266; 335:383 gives 1.03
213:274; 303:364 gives 1.03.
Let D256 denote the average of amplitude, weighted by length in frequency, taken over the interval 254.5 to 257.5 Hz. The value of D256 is 16.5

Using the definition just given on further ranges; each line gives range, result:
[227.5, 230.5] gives 16.6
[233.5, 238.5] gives 16.7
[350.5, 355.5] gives 17.4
